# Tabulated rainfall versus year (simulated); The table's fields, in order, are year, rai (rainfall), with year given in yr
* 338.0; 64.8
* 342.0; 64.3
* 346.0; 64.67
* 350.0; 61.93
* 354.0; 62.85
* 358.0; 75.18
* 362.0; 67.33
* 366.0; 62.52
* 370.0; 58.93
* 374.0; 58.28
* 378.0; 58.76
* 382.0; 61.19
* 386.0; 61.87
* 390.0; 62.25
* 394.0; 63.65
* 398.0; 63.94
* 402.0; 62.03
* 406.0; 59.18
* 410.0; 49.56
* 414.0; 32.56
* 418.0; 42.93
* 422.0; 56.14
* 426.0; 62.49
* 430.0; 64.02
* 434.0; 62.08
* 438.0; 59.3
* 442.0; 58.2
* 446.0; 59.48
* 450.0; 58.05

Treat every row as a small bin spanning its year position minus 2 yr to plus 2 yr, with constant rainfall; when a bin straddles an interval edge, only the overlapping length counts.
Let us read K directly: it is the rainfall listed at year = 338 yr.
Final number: 64.8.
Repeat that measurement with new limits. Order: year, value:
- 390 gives 62.25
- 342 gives 64.3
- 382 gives 61.19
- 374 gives 58.28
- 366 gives 62.52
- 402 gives 62.03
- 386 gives 61.87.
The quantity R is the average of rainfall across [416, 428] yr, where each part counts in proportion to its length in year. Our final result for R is 53.9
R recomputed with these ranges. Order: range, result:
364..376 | 59.9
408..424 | 45.3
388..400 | 63.3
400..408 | 60.6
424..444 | 61.2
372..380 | 58.5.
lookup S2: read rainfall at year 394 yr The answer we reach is 63.65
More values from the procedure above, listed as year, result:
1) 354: 62.85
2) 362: 67.33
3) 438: 59.3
